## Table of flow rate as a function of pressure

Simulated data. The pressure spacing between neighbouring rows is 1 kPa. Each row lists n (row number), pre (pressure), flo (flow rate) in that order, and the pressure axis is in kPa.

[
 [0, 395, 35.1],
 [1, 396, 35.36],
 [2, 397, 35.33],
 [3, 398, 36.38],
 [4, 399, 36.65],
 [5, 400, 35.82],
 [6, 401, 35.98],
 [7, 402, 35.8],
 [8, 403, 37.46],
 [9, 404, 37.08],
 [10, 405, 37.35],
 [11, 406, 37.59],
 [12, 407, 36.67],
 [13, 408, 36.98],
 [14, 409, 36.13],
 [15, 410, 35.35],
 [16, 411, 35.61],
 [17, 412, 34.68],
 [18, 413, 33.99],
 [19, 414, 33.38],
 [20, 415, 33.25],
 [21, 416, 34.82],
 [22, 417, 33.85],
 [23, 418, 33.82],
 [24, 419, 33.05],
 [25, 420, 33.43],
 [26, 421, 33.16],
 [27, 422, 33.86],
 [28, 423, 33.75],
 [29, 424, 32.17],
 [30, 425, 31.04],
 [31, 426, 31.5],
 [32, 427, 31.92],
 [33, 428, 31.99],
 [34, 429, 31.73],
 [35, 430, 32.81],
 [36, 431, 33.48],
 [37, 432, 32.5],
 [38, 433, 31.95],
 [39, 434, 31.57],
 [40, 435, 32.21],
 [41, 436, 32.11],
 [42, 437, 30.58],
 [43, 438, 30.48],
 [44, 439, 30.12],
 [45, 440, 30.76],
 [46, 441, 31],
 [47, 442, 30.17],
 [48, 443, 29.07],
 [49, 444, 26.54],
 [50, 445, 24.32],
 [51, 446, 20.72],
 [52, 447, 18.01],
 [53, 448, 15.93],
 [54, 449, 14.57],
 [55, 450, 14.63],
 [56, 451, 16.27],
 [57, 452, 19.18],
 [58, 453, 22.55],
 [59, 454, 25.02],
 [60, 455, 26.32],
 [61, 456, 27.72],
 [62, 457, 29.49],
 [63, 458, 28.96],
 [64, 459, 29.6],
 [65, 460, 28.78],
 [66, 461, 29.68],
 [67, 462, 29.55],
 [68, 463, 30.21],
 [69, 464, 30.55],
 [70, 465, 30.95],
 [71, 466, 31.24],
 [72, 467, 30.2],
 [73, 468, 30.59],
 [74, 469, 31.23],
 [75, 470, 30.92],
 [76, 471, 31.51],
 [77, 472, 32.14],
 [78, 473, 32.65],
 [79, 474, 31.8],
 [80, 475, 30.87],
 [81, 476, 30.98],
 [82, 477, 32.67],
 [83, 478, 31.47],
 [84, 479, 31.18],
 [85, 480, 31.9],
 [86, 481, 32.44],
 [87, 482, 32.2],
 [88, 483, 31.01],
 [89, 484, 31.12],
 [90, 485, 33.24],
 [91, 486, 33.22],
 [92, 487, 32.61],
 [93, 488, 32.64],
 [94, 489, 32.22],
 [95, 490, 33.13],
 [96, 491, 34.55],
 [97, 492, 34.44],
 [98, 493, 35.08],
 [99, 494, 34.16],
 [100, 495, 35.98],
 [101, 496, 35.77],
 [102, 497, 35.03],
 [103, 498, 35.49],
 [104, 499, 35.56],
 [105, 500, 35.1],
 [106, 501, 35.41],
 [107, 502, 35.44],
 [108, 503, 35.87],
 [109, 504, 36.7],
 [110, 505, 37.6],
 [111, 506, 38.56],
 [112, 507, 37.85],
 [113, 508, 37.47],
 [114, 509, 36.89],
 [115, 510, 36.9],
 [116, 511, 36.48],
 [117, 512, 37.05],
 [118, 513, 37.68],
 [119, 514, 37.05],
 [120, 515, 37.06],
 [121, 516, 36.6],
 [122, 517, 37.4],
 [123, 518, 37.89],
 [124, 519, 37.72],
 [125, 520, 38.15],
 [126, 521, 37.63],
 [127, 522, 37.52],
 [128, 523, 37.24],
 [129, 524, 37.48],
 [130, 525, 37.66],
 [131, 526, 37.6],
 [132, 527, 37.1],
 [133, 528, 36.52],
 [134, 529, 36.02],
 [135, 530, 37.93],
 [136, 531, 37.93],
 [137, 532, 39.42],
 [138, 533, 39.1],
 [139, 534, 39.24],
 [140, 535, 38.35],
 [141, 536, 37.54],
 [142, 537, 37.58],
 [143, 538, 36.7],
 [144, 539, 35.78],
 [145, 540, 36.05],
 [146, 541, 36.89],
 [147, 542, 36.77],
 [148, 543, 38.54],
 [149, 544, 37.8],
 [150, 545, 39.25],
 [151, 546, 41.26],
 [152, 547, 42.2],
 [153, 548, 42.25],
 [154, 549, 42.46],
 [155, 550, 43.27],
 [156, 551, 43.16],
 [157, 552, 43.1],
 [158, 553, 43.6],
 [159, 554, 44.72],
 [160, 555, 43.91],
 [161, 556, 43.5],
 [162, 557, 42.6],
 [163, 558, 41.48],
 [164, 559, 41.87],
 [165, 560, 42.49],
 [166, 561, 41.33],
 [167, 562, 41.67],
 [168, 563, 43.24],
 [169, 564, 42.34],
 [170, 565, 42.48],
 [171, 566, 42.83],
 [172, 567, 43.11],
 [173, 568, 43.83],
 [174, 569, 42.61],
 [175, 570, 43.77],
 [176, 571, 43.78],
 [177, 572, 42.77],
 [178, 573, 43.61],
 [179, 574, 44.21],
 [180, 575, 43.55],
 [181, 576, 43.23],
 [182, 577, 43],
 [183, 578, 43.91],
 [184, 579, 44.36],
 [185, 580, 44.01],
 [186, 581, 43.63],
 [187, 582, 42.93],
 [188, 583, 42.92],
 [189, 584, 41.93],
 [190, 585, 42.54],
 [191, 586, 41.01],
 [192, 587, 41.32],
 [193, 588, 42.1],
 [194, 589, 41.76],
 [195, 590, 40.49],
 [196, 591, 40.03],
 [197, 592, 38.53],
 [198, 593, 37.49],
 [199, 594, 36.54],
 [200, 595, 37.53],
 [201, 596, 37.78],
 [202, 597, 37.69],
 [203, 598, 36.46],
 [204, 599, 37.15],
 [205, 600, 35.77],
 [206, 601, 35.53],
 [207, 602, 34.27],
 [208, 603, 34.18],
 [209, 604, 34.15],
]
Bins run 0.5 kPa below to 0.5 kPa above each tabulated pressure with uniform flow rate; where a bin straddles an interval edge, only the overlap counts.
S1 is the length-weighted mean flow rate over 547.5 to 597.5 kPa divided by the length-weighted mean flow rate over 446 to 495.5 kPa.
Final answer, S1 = 1.44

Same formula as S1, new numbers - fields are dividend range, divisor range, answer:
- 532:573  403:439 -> 1.22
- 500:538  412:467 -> 1.28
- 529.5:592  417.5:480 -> 1.42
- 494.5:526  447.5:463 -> 1.53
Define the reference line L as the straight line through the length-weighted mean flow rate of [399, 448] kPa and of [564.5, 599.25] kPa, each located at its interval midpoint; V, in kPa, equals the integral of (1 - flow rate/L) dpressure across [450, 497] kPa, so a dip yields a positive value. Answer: 6.4 kPa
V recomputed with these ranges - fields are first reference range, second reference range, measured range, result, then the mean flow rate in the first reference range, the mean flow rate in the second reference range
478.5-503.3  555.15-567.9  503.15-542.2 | 0.3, 33.8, 42.5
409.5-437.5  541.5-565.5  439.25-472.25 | 8.1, 33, 41.9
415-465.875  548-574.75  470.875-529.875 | 1.2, 28.8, 43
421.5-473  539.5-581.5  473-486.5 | 0.2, 28.6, 42.2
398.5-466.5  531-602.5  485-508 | 0.2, 30.6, 40.8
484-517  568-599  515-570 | -1.8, 35.5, 41.5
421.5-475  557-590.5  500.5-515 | -0.7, 28.7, 42.7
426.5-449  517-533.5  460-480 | 0.6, 28.8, 37.7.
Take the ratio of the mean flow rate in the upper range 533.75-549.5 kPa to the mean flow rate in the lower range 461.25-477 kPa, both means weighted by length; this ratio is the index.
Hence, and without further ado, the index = 1.24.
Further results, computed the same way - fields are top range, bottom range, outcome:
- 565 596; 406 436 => 1.25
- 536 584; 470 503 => 1.26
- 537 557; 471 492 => 1.26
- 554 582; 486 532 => 1.19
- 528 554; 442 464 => 1.61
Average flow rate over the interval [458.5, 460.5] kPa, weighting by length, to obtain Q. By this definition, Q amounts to 29.2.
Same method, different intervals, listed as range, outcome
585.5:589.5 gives 41.5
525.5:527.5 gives 37.4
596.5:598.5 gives 37.1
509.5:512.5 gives 36.8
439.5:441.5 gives 30.9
